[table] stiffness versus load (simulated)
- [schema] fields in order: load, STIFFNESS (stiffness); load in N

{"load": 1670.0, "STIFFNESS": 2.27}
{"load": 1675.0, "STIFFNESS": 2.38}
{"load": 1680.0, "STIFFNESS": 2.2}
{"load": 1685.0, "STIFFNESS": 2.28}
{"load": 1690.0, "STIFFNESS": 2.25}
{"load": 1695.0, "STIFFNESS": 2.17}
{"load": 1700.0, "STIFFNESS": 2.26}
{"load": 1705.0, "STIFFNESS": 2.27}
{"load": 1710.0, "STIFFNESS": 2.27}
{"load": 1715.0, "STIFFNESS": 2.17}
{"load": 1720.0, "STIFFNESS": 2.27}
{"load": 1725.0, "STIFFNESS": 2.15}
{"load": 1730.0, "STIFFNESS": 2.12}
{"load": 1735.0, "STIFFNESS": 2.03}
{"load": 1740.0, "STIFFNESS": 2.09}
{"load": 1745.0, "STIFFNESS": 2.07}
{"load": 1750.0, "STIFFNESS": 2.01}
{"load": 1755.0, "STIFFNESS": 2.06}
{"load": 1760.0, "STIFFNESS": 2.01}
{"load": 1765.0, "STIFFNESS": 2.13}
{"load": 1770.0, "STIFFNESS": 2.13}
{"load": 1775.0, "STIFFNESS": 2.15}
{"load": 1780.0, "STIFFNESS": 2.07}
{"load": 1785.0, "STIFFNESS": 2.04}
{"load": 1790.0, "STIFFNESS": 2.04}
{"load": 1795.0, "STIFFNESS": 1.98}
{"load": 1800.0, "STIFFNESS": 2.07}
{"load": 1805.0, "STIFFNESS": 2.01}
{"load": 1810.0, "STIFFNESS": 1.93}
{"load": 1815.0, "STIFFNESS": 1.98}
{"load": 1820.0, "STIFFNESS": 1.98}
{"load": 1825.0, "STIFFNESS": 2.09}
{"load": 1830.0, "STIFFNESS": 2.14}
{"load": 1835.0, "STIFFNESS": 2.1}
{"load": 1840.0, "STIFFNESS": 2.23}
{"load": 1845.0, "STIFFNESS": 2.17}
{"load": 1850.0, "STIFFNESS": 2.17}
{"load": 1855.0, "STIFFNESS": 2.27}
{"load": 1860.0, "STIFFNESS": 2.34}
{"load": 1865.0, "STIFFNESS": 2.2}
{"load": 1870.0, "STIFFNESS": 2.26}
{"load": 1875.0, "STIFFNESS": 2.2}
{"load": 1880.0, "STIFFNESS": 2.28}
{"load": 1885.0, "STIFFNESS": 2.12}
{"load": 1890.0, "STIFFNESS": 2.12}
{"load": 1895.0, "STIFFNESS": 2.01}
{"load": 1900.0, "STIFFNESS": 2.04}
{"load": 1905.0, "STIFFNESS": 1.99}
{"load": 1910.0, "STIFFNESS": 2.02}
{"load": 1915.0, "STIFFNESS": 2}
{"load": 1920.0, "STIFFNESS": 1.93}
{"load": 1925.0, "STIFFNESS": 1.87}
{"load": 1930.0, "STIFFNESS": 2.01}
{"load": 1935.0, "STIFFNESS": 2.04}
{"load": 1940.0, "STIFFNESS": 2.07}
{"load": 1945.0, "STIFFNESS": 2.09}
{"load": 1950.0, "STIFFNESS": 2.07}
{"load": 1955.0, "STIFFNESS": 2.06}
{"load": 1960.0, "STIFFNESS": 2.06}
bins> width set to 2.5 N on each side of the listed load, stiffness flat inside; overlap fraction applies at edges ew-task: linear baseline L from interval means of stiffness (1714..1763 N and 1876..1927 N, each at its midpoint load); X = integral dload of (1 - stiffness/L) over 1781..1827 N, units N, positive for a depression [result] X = 1.4 N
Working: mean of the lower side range 2.1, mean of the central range 2.01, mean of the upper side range 2.04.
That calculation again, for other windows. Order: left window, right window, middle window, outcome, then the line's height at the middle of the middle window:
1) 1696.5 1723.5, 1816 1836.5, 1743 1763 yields 1.27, 2.18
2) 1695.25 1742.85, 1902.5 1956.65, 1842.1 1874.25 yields -2.54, 2.07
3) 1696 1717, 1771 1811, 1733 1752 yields 0.92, 2.16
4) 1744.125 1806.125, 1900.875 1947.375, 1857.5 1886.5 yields -3.07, 2.02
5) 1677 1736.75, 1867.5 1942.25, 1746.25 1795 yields 2.13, 2.16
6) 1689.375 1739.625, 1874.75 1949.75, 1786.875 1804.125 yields 0.84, 2.13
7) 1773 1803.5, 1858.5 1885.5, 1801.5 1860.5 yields 1.11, 2.15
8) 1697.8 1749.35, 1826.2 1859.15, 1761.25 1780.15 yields 0.46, 2.17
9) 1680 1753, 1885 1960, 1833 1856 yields -1.13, 2.08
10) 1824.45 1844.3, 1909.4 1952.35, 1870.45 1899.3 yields -0.99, 2.08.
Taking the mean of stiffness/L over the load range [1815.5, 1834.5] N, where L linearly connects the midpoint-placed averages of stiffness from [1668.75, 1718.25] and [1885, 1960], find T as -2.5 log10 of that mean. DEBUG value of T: 0.03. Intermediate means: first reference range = 2.25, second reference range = 2.03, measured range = 2.06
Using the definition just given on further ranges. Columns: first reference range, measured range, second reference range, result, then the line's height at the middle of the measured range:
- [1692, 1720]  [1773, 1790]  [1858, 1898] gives 0.07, 2.21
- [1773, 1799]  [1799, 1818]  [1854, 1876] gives 0.06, 2.11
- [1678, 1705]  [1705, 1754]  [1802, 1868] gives 0.04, 2.21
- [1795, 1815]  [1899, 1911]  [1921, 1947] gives 0.00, 2.01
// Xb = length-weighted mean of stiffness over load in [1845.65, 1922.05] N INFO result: 2.13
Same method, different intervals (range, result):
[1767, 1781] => 2.12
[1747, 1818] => 2.04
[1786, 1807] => 2.03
